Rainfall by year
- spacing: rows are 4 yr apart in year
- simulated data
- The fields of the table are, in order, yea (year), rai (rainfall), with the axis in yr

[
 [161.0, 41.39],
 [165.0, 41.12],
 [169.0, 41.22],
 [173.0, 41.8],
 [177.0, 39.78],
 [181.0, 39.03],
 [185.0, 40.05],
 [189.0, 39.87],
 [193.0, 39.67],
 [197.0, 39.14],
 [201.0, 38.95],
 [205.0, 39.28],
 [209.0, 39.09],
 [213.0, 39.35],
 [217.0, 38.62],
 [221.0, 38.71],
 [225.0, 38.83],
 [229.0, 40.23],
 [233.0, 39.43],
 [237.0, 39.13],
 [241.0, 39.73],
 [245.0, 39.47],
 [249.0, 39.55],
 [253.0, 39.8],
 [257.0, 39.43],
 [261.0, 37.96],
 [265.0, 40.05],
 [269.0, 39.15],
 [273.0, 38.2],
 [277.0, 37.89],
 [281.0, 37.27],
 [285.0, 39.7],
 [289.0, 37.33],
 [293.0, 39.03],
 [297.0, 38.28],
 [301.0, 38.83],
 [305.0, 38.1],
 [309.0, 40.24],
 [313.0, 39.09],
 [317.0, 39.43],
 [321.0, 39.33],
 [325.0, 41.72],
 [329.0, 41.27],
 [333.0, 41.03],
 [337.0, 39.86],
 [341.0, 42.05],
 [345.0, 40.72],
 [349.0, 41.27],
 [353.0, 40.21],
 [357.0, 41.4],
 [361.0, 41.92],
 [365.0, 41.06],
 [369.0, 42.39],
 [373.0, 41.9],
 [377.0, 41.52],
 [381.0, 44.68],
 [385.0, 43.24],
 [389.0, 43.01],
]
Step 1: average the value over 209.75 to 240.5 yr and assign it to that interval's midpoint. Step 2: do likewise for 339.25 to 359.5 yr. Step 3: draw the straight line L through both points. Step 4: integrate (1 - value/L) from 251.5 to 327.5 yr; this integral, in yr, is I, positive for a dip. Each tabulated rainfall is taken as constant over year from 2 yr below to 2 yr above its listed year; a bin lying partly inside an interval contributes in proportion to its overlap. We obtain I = 2.3 yr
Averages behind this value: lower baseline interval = 39.2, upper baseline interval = 41.1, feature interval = 39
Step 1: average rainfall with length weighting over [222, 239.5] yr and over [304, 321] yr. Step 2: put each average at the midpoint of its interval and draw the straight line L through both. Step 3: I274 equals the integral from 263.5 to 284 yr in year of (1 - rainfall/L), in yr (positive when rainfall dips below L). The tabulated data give 0.4 yr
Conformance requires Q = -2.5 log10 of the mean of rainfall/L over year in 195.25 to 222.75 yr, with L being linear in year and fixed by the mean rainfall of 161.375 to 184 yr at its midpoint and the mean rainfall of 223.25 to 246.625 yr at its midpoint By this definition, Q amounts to 0.03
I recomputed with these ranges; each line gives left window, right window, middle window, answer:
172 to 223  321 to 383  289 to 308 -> 1.0 yr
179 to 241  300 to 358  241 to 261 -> 0.1 yr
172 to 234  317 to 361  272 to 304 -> 1.6 yr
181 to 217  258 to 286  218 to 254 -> -0.4 yr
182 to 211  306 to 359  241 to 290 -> 1.4 yr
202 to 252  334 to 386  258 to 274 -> 0.4 yr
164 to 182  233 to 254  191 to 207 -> 0.4 yr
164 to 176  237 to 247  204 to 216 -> 0.3 yr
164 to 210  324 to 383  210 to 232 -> 0.6 yr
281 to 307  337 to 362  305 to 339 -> -0.3 yr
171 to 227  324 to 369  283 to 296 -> 0.6 yr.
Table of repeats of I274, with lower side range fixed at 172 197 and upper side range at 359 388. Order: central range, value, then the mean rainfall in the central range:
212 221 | 0.3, 38.9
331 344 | 0.3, 41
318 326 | 0.3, 40.2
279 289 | 0.7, 38.3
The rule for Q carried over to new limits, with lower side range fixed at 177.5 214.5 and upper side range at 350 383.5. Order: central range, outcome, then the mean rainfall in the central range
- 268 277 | 0.057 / 38.4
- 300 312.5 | 0.052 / 39.1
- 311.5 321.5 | 0.050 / 39.3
